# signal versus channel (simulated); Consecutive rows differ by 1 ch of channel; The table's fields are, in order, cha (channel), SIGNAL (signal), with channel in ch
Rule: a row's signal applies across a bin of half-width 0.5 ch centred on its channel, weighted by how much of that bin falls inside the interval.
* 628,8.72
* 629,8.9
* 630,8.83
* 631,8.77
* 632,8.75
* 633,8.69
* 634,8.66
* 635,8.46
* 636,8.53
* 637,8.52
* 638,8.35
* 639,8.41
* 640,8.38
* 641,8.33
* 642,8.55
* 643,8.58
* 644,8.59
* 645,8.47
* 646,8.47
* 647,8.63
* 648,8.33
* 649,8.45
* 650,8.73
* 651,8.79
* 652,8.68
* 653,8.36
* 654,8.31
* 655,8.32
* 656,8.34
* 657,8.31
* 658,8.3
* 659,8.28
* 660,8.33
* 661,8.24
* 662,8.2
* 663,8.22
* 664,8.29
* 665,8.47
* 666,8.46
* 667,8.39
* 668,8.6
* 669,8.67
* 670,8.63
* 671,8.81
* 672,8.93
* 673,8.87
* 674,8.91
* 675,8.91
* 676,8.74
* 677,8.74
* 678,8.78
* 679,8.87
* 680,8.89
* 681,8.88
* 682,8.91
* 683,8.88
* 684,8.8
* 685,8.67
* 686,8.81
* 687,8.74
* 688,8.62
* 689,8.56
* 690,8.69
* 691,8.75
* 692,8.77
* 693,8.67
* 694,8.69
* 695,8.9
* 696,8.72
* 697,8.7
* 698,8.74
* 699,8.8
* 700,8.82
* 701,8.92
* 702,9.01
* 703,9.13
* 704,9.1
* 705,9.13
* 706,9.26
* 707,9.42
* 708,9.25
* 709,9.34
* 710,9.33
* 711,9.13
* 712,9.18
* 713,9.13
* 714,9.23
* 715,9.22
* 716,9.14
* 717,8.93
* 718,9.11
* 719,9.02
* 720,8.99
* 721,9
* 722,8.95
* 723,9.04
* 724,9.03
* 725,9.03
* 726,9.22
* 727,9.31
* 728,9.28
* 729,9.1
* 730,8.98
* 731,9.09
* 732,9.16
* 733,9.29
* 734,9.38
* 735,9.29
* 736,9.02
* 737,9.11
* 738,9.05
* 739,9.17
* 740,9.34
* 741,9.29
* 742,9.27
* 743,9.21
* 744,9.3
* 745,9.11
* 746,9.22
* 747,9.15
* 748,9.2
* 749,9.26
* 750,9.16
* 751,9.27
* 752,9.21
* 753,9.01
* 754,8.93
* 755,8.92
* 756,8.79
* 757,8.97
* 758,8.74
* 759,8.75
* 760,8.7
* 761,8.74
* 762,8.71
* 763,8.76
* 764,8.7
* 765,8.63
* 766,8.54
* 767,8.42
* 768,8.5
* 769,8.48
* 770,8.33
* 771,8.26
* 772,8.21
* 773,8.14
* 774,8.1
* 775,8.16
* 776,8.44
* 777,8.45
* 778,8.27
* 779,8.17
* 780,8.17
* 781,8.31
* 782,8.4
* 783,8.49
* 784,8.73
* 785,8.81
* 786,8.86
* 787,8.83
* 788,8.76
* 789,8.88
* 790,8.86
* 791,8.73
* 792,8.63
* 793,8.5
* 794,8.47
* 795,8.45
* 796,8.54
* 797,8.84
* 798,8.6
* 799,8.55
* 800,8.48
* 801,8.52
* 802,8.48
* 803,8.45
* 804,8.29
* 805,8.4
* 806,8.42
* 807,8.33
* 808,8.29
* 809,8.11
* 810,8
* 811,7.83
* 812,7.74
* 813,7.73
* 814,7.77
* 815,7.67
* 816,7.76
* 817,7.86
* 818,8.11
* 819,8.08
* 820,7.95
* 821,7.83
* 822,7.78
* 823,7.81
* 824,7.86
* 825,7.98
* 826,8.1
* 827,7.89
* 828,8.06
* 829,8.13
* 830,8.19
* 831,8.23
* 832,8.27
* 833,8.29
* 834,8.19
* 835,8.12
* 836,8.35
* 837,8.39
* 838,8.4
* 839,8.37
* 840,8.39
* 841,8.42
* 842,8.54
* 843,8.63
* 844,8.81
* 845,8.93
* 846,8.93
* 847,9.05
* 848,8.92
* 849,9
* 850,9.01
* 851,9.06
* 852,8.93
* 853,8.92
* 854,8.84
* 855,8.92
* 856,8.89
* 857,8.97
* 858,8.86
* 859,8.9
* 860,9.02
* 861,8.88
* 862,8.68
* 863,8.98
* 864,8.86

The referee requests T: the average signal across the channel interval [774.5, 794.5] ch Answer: 8.55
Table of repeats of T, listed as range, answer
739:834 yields 8.49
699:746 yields 9.15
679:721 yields 8.95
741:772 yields 8.87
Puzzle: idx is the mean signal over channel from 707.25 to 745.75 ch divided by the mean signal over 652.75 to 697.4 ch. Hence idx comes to 1.06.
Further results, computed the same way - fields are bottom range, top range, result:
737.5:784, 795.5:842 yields 0.93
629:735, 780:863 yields 0.96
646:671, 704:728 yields 1.08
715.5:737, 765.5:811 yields 0.93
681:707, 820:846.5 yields 0.93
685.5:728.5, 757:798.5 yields 0.95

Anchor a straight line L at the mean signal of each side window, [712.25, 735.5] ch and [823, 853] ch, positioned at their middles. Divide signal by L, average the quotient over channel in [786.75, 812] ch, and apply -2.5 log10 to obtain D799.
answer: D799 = 0.03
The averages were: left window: 9.13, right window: 8.46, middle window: 8.47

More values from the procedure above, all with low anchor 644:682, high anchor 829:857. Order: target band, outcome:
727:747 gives -0.07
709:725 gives -0.06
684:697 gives -0.02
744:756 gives -0.07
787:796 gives -0.01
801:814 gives 0.06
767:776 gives 0.04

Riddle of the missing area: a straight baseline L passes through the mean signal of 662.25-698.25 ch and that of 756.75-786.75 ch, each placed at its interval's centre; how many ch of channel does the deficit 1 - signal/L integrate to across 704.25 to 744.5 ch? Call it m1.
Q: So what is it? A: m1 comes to -2.6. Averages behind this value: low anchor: 8.71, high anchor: 8.5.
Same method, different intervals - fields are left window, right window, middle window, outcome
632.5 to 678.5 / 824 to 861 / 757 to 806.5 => 0.17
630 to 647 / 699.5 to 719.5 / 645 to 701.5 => 1.32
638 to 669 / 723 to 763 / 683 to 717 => -0.68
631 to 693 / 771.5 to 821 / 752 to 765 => -0.64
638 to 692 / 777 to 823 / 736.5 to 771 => -2.12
